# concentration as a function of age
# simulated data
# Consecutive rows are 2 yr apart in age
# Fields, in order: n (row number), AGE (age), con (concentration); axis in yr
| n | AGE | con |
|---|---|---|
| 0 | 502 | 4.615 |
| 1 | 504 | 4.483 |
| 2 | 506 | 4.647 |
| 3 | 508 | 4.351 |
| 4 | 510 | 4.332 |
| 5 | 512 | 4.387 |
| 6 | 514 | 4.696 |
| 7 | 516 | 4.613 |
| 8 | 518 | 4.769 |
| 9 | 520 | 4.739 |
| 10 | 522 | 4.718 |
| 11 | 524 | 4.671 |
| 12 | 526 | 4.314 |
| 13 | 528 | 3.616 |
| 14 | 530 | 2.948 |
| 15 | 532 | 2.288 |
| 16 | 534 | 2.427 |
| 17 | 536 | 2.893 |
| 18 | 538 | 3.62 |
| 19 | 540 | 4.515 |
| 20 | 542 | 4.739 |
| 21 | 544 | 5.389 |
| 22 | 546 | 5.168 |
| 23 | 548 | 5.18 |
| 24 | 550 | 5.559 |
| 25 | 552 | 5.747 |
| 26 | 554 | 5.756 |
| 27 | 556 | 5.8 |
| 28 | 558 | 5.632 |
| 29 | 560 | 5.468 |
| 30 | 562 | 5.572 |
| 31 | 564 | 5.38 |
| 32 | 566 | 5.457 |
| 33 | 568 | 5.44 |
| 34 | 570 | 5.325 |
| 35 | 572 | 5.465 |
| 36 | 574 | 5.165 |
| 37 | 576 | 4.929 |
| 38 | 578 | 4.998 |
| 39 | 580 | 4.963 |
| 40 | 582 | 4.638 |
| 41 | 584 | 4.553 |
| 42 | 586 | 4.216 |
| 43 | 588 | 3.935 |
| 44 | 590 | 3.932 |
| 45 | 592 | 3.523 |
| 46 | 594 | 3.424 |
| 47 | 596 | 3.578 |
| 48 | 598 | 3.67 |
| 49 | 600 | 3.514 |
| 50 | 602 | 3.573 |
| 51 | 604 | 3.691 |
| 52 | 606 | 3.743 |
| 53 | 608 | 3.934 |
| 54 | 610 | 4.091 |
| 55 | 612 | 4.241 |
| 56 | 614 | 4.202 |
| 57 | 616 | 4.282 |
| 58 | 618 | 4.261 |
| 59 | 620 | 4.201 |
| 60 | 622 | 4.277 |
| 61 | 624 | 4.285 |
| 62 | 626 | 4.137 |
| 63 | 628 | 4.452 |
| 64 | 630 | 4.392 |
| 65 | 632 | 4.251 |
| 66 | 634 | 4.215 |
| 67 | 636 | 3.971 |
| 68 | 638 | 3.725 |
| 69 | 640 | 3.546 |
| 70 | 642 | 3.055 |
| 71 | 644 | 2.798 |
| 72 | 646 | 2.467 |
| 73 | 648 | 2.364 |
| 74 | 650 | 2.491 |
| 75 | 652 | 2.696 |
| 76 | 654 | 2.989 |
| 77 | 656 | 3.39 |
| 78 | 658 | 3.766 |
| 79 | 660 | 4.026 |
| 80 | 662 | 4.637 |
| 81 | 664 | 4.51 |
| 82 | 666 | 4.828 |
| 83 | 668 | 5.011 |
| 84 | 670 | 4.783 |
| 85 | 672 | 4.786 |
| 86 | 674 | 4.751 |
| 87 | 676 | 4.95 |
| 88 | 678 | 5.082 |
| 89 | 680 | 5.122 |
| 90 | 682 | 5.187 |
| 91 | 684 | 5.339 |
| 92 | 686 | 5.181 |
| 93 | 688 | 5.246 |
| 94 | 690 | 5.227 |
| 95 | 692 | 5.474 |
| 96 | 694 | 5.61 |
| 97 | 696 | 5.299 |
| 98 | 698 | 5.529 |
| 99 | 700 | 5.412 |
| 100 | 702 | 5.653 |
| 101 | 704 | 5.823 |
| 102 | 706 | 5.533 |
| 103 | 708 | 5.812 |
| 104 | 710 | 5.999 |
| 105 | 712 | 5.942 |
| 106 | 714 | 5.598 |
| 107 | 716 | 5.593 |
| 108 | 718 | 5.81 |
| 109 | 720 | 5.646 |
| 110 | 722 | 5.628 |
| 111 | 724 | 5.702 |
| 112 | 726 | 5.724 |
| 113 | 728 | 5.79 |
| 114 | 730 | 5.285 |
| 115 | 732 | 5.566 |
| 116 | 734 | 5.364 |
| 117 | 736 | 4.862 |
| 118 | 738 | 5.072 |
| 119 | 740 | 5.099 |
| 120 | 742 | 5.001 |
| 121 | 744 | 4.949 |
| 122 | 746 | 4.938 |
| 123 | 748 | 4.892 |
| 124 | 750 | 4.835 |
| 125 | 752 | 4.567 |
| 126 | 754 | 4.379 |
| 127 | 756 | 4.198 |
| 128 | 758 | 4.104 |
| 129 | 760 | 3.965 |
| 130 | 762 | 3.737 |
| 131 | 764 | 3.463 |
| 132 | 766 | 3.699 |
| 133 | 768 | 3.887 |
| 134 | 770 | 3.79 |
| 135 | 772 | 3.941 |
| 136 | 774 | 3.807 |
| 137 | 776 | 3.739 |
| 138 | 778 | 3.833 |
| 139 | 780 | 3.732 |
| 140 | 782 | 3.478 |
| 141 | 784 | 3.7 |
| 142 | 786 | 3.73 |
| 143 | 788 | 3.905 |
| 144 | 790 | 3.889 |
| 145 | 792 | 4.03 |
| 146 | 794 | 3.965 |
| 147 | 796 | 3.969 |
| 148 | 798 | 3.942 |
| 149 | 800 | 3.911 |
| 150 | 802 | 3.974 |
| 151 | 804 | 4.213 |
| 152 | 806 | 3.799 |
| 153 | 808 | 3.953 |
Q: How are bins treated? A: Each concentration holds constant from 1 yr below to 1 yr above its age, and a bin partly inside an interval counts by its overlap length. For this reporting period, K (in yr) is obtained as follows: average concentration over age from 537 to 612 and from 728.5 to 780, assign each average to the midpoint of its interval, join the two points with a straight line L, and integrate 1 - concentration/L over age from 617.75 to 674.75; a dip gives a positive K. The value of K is 8.6 yr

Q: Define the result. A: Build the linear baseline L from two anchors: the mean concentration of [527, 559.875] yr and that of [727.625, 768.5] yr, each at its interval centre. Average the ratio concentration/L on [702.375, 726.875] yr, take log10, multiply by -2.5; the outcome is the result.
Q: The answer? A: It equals -0.235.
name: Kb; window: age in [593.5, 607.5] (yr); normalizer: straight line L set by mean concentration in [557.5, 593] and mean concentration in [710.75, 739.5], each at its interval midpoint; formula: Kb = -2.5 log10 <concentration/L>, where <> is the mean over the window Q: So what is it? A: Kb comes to 0.36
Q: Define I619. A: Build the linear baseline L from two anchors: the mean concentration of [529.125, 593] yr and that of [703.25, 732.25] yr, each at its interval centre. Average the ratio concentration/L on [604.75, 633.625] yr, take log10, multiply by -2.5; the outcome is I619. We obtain 0.21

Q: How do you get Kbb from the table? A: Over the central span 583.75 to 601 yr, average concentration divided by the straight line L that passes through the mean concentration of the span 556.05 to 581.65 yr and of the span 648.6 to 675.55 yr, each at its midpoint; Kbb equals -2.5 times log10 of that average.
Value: 0.30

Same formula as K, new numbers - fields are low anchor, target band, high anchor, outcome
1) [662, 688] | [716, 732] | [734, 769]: -3.4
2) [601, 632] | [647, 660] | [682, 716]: 4.7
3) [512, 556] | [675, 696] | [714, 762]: -1.5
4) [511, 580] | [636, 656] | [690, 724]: 8.7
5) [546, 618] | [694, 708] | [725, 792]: -3.4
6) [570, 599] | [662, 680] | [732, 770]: -1.6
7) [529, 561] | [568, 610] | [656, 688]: 3.4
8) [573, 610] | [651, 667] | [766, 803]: 0.6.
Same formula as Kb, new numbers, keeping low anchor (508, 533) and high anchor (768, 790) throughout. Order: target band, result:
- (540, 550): -0.23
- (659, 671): -0.17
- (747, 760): -0.17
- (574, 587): -0.16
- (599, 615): 0.05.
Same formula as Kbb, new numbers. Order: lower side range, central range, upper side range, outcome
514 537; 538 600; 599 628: -0.23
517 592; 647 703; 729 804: -0.05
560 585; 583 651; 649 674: 0.21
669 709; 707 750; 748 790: -0.17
